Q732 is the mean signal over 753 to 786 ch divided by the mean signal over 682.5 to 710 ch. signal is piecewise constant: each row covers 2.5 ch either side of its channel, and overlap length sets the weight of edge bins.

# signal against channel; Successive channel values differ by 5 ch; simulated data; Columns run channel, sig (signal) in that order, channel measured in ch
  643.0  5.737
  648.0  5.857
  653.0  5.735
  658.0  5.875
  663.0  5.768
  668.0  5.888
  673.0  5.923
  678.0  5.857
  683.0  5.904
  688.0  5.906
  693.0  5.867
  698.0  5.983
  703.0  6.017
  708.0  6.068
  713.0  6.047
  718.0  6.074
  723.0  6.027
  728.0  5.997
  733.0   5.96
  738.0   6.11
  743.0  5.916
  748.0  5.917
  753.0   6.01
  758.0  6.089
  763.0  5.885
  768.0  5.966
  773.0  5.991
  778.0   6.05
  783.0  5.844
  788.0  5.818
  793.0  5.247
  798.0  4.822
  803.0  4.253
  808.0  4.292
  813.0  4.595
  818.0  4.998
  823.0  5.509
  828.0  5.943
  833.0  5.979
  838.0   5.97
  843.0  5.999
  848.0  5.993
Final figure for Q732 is 1.0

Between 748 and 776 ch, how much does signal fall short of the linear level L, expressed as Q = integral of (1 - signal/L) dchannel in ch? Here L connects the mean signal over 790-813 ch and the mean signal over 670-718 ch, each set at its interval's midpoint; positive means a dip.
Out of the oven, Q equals -4.6 ch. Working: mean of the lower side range 5.96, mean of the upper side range 4.67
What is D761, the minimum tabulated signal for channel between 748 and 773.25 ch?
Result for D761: 5.885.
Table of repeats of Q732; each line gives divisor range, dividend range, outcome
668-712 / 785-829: 0.85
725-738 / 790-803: 0.82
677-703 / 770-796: 0.98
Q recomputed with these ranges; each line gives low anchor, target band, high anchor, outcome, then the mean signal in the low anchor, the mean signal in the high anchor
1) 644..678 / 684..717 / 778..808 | -1.98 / 5.84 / 5.19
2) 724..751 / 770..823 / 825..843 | 6.69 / 5.98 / 5.96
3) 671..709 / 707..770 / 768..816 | -4.45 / 5.94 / 5.25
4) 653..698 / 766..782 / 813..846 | -0.72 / 5.87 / 5.65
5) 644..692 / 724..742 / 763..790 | -0.35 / 5.85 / 5.93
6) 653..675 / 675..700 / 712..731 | 0.09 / 5.85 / 6.03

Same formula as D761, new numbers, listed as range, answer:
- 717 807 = 4.253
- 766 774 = 5.966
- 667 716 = 5.857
